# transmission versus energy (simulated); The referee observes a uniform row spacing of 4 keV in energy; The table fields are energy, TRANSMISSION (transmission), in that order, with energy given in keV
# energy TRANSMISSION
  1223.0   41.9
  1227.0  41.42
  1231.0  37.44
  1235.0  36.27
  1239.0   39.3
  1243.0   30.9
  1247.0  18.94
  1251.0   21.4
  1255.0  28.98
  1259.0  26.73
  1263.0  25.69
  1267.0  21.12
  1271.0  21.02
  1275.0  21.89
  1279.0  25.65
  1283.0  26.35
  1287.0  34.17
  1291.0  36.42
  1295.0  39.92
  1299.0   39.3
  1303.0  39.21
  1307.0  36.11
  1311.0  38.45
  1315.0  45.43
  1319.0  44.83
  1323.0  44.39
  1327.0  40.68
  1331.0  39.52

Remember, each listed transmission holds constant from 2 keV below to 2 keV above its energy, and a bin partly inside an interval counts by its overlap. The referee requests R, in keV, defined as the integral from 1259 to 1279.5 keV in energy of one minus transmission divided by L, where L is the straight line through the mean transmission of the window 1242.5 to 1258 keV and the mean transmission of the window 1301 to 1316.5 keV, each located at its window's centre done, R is 4.3 keV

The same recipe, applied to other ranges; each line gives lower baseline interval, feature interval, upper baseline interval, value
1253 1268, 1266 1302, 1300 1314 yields 3.0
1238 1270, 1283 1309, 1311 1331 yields 0.0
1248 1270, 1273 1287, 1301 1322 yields 2.3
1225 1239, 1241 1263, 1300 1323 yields 7.7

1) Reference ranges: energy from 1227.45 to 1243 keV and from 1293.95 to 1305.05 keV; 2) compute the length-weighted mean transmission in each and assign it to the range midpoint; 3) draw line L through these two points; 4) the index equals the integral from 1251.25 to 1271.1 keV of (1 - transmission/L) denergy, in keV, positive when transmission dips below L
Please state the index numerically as 6.93 keV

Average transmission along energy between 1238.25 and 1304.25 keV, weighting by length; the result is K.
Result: 28.9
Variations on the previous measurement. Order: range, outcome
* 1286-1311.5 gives 37.7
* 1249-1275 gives 24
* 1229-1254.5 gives 30.6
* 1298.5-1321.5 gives 40.7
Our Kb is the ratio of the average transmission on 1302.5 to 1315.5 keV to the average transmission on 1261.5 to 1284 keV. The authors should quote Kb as 1.7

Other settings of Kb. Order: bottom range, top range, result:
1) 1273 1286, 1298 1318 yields 1.58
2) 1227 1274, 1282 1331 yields 1.37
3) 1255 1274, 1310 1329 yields 1.78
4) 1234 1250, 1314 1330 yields 1.43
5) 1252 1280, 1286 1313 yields 1.56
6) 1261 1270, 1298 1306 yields 1.68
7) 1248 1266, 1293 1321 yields 1.61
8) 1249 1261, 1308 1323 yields 1.66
